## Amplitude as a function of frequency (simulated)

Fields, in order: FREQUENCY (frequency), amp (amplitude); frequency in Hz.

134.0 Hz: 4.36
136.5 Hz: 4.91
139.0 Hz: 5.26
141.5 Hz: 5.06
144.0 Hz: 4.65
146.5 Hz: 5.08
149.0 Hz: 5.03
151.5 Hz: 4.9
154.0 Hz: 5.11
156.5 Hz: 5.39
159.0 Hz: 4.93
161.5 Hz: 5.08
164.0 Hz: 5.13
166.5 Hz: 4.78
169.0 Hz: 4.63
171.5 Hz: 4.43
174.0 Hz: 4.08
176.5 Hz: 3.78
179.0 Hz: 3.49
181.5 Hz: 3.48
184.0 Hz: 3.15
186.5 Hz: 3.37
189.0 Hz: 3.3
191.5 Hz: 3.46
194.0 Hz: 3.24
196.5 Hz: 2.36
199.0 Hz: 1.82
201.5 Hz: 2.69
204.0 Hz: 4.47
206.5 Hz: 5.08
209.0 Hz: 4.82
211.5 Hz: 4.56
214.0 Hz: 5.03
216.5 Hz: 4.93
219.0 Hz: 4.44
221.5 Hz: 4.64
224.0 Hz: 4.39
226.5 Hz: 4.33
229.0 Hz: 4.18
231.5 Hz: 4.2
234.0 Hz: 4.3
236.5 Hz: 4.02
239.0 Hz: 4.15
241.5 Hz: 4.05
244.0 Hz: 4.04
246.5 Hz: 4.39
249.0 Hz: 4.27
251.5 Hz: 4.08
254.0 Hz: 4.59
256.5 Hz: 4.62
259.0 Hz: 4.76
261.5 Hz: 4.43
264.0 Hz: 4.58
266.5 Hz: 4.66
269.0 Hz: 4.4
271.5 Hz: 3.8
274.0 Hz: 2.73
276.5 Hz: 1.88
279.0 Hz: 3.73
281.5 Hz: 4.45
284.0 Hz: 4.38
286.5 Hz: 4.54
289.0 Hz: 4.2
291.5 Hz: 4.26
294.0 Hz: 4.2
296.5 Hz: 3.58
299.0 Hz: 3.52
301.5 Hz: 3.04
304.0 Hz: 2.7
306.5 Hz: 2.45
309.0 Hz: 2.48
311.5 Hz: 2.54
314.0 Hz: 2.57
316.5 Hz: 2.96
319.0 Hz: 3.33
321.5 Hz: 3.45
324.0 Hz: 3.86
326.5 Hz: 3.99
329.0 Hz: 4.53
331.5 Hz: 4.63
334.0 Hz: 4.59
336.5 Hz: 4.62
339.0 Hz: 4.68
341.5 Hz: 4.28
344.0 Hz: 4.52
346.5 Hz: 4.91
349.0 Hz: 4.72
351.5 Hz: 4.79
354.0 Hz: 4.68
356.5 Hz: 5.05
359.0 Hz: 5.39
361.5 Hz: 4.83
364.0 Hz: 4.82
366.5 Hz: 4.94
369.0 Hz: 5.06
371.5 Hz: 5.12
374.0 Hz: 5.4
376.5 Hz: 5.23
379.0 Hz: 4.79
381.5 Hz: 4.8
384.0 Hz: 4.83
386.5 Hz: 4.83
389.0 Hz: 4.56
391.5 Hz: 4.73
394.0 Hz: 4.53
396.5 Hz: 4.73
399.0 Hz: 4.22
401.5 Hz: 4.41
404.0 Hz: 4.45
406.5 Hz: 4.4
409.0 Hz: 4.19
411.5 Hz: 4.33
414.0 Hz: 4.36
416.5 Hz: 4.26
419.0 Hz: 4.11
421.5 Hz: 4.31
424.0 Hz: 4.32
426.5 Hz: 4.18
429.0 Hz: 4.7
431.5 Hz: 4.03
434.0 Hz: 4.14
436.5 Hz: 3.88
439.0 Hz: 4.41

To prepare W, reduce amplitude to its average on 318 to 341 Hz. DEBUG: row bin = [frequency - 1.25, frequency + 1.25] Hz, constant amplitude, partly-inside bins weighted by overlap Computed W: 4.2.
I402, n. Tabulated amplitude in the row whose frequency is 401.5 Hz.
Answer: 4.41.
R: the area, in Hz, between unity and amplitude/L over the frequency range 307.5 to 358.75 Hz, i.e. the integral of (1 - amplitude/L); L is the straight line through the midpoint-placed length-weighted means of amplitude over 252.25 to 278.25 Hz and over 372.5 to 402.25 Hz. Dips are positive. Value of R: 4.4 Hz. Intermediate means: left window 4.04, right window 4.76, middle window 4.08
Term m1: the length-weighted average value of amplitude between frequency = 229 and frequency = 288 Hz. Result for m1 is 4.13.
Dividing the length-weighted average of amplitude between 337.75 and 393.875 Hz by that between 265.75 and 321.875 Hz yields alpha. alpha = 1.40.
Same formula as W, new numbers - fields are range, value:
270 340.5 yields 3.64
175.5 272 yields 4.06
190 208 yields 3.32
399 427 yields 4.3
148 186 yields 4.47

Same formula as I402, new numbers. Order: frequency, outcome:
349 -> 4.72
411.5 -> 4.33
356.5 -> 5.05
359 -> 5.39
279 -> 3.73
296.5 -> 3.58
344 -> 4.52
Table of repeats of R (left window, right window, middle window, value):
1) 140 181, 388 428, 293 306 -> 3.4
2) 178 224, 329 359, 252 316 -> 8.8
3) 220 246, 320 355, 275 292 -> 1.8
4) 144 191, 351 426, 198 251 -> 2.7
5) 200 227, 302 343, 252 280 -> 0.3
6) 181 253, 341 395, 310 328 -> 5.2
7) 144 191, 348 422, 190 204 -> 4.9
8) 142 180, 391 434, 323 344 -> 0.3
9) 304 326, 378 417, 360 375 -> -4.0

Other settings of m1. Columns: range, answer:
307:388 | 4.4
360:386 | 4.98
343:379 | 4.96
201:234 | 4.48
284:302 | 3.97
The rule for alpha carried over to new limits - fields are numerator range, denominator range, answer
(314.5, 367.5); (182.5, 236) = 1.12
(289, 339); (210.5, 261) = 0.82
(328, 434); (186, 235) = 1.16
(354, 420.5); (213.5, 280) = 1.12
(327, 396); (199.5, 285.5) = 1.14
